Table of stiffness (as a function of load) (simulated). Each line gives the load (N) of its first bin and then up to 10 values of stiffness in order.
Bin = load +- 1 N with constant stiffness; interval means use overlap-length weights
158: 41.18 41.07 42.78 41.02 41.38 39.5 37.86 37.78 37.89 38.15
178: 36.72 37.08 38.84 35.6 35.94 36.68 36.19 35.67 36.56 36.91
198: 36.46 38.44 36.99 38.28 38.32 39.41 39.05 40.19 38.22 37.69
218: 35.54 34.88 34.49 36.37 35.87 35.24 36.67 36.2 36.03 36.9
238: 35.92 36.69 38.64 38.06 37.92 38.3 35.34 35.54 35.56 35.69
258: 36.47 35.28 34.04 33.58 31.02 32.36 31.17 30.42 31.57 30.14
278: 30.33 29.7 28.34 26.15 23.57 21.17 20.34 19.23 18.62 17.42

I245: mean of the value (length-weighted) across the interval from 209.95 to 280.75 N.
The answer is 35.2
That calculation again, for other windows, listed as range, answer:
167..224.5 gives 37.3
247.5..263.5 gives 35.6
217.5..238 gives 35.8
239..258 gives 36.8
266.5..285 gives 30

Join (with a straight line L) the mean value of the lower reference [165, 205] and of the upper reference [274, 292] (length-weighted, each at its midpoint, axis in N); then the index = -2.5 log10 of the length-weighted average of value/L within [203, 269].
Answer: -0.16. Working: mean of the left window 37.4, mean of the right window 26.1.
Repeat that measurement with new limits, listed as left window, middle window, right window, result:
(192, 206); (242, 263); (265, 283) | -0.12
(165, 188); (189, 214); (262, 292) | -0.07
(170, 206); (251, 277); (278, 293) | -0.22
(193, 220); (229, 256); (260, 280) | -0.07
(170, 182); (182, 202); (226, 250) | 0.02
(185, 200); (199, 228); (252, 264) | -0.04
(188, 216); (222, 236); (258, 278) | -0.02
